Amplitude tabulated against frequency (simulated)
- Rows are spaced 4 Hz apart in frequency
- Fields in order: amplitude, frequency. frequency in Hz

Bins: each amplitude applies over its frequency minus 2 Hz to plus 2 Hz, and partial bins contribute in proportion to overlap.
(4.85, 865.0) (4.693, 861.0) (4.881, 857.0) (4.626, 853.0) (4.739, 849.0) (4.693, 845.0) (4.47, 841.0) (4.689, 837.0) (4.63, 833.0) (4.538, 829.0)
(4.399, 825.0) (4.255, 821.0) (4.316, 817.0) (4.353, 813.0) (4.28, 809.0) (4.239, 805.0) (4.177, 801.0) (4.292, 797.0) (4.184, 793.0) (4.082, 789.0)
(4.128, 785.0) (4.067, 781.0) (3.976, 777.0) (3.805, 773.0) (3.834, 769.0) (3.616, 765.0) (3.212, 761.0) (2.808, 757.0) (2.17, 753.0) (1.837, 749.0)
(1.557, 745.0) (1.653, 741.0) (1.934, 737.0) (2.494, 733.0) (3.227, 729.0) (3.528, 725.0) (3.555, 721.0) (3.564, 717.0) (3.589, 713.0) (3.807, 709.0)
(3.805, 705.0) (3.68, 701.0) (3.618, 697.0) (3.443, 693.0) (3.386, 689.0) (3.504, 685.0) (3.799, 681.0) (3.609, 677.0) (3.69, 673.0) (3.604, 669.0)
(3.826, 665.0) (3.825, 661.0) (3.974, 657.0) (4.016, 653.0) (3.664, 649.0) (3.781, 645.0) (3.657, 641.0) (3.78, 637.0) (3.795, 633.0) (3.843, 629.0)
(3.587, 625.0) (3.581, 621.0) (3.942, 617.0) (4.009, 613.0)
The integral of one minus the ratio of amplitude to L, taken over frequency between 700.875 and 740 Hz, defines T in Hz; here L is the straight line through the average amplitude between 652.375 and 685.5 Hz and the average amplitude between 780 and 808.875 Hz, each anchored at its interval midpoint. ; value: 6.65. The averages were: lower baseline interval 3.76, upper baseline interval 4.18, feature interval 3.26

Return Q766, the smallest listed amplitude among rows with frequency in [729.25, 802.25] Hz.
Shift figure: 1.557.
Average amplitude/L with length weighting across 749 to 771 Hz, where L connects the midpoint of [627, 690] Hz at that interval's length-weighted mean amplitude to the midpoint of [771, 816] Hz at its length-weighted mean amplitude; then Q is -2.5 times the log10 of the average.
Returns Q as 0.32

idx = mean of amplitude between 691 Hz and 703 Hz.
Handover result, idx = 3.58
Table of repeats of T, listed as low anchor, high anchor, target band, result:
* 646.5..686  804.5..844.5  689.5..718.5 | 2.1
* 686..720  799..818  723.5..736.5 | 2.9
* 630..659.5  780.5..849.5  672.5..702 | 2.7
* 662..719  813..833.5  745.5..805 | 8.5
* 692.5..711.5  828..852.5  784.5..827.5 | 1.4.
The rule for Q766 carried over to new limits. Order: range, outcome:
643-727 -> 3.386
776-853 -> 3.976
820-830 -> 4.255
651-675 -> 3.604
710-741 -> 1.653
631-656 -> 3.657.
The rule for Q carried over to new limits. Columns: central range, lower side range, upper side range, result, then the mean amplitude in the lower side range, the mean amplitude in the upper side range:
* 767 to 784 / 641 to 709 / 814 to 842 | 0.073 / 3.7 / 4.47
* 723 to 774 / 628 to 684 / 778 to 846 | 0.446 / 3.77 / 4.33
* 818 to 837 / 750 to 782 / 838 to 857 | -0.031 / 3.37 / 4.66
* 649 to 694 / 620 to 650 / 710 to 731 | -0.022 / 3.72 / 3.51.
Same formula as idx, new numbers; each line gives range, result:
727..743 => 2.33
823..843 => 4.55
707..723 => 3.63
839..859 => 4.68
